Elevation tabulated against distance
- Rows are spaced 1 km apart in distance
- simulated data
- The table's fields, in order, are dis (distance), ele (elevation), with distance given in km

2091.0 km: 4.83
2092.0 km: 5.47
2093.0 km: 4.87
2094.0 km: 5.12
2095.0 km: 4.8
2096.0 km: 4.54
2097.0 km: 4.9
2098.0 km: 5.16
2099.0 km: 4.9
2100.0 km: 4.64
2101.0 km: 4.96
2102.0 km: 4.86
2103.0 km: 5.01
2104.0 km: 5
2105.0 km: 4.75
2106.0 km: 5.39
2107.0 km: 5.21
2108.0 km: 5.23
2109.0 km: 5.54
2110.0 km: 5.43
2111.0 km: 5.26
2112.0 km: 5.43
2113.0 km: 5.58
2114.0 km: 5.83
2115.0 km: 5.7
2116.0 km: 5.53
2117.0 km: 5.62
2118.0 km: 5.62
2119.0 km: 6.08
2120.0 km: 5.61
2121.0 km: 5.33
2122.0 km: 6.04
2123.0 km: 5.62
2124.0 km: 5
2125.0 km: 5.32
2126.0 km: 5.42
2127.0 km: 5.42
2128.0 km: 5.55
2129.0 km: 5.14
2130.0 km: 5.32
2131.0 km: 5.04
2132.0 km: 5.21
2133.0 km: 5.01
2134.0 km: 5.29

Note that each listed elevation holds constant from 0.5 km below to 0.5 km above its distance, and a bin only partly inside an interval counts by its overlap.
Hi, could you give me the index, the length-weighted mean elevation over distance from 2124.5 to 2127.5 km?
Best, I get 5.39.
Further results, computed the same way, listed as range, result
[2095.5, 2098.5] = 4.87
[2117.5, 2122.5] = 5.74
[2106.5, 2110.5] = 5.35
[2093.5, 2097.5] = 4.84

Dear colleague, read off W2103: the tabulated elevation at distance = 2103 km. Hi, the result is 5.01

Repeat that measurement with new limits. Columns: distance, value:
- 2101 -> 4.96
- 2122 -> 6.04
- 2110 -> 5.43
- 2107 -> 5.21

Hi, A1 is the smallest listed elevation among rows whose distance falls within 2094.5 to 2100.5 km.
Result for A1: 4.54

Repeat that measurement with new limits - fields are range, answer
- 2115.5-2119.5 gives 5.53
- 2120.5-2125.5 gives 5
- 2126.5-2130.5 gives 5.14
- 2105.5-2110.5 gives 5.21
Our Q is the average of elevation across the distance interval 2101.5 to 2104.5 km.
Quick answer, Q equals 4.96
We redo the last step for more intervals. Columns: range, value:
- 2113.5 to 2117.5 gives 5.67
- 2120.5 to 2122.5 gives 5.69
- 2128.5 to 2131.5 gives 5.17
